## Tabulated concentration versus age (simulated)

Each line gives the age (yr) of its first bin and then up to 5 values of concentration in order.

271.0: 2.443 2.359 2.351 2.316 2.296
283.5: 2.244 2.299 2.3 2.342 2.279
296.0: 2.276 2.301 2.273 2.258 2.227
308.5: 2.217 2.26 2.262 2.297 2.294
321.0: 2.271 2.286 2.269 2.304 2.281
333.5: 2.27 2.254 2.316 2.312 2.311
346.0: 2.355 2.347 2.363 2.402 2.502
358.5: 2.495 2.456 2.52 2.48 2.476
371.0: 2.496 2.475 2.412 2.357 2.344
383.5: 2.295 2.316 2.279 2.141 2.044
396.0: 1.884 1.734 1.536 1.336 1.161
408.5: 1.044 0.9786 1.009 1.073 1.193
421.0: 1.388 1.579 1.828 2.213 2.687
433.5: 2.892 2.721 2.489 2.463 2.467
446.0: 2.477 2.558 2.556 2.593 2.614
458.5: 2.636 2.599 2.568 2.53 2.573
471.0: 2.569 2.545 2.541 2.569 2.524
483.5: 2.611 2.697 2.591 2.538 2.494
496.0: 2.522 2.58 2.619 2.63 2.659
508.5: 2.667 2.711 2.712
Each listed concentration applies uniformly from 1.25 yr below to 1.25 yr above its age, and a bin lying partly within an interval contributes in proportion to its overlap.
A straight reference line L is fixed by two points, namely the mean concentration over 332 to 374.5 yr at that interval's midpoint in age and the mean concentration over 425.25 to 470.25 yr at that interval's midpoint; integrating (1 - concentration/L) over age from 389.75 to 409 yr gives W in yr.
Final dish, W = 6.5 yr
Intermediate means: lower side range 2.4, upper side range 2.53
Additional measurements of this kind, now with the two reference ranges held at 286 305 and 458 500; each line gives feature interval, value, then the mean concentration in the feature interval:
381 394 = 1.0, 2.24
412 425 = 6.4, 1.25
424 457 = 0.4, 2.48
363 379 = -0.4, 2.46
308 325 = 0.4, 2.27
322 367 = 0.1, 2.36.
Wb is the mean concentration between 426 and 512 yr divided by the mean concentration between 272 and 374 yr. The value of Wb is 1.10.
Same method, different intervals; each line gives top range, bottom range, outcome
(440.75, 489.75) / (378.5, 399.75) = 1.20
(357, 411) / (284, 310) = 0.92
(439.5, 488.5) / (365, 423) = 1.39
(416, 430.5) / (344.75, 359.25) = 0.68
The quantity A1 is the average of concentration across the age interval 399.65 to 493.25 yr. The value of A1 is 2.19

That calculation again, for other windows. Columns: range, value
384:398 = 2.12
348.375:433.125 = 2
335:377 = 2.41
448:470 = 2.58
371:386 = 2.38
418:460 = 2.34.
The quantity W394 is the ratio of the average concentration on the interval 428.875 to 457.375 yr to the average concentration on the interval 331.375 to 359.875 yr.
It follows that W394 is 1.1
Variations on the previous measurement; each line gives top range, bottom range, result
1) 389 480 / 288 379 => 0.90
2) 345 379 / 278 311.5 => 1.07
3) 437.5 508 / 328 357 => 1.10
